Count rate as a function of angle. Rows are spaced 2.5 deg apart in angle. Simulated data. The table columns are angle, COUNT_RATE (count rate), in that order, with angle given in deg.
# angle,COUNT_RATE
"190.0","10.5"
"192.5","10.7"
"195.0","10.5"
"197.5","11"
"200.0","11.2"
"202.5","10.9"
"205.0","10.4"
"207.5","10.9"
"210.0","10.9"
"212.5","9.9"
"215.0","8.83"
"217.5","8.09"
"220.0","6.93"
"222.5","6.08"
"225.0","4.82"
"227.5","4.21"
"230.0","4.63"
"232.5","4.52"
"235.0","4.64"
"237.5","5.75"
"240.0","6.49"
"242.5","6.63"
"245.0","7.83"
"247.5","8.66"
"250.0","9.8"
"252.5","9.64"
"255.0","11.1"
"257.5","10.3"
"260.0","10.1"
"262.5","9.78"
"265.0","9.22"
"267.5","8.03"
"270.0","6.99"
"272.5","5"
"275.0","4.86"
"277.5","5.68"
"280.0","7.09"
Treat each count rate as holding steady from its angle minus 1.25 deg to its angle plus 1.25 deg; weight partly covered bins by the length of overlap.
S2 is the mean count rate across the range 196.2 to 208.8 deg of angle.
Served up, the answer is 10.9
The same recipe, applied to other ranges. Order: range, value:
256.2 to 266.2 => 9.86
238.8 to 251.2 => 7.88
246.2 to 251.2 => 9.21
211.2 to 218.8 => 8.94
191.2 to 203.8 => 10.9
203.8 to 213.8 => 10.5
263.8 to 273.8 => 7.29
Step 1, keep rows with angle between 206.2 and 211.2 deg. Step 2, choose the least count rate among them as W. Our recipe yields 10.9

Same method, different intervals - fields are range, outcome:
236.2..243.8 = 5.75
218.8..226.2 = 4.82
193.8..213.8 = 9.9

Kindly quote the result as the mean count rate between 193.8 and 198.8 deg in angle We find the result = 10.8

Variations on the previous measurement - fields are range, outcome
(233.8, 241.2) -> 5.63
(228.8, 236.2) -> 4.6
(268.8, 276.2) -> 5.61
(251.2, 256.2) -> 10.4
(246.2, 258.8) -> 9.89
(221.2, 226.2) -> 5.47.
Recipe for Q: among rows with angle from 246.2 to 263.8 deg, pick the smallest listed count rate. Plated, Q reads 8.66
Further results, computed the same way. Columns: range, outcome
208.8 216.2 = 8.83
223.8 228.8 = 4.21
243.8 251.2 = 7.83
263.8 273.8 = 5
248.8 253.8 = 9.64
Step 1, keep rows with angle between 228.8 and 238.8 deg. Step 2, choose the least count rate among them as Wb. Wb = 4.52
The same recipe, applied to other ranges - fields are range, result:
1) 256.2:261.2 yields 10.1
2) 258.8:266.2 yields 9.22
